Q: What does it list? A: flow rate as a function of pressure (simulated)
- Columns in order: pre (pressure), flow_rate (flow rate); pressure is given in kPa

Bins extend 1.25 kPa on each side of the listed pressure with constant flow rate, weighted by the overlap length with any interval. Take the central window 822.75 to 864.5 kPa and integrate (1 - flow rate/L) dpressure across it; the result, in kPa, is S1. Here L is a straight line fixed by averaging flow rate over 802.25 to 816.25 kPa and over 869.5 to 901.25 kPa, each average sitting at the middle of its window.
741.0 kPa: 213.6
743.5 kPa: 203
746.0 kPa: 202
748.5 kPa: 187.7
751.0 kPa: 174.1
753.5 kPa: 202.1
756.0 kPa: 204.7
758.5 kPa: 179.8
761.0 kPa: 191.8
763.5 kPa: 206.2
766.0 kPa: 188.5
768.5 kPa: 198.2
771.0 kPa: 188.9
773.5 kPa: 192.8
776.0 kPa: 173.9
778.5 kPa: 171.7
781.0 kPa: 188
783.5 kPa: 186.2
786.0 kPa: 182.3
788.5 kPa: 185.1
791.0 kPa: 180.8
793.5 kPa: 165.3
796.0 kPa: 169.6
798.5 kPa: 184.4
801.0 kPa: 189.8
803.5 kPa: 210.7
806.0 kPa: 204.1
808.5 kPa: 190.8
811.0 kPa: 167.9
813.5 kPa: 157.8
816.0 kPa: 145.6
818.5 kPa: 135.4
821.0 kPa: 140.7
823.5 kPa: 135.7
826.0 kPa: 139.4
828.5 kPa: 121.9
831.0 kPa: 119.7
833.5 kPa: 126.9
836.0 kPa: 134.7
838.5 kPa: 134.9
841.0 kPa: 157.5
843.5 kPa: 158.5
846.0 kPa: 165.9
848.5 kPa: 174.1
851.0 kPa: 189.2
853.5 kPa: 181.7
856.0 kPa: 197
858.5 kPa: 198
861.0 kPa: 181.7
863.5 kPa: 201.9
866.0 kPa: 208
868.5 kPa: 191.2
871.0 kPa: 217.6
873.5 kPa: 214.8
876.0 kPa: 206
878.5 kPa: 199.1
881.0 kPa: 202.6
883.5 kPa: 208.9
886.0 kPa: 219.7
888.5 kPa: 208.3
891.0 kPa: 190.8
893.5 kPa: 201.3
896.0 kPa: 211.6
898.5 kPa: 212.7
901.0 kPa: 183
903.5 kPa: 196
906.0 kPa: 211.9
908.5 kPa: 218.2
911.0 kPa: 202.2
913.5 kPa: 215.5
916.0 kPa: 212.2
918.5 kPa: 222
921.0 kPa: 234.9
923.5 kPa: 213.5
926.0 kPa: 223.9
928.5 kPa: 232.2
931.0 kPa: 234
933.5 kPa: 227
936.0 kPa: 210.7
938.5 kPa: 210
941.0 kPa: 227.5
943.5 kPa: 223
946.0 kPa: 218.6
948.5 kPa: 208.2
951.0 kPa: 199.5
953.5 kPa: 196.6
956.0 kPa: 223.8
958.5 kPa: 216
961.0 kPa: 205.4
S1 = 7.2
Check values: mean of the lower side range 182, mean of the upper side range 206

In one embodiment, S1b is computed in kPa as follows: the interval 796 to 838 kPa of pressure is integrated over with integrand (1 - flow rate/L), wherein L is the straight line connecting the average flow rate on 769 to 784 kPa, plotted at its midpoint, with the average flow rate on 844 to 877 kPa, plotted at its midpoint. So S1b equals 7.1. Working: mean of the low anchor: 184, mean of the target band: 157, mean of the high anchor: 193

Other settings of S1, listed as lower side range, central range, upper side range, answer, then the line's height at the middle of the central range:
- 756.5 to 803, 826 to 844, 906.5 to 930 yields 5.74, 199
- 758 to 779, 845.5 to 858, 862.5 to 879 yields 1.19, 203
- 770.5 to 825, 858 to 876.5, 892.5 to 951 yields -0.49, 197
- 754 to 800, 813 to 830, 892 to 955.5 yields 4.89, 194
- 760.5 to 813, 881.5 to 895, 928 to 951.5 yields 0.15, 208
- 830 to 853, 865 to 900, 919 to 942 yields -4.06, 185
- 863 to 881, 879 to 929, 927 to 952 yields 0.36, 212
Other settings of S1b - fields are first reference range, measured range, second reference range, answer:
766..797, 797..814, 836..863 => -0.8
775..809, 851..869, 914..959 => 0.6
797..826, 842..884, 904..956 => -0.9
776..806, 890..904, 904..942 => 0.8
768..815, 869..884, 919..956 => -0.2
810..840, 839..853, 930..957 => -1.4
